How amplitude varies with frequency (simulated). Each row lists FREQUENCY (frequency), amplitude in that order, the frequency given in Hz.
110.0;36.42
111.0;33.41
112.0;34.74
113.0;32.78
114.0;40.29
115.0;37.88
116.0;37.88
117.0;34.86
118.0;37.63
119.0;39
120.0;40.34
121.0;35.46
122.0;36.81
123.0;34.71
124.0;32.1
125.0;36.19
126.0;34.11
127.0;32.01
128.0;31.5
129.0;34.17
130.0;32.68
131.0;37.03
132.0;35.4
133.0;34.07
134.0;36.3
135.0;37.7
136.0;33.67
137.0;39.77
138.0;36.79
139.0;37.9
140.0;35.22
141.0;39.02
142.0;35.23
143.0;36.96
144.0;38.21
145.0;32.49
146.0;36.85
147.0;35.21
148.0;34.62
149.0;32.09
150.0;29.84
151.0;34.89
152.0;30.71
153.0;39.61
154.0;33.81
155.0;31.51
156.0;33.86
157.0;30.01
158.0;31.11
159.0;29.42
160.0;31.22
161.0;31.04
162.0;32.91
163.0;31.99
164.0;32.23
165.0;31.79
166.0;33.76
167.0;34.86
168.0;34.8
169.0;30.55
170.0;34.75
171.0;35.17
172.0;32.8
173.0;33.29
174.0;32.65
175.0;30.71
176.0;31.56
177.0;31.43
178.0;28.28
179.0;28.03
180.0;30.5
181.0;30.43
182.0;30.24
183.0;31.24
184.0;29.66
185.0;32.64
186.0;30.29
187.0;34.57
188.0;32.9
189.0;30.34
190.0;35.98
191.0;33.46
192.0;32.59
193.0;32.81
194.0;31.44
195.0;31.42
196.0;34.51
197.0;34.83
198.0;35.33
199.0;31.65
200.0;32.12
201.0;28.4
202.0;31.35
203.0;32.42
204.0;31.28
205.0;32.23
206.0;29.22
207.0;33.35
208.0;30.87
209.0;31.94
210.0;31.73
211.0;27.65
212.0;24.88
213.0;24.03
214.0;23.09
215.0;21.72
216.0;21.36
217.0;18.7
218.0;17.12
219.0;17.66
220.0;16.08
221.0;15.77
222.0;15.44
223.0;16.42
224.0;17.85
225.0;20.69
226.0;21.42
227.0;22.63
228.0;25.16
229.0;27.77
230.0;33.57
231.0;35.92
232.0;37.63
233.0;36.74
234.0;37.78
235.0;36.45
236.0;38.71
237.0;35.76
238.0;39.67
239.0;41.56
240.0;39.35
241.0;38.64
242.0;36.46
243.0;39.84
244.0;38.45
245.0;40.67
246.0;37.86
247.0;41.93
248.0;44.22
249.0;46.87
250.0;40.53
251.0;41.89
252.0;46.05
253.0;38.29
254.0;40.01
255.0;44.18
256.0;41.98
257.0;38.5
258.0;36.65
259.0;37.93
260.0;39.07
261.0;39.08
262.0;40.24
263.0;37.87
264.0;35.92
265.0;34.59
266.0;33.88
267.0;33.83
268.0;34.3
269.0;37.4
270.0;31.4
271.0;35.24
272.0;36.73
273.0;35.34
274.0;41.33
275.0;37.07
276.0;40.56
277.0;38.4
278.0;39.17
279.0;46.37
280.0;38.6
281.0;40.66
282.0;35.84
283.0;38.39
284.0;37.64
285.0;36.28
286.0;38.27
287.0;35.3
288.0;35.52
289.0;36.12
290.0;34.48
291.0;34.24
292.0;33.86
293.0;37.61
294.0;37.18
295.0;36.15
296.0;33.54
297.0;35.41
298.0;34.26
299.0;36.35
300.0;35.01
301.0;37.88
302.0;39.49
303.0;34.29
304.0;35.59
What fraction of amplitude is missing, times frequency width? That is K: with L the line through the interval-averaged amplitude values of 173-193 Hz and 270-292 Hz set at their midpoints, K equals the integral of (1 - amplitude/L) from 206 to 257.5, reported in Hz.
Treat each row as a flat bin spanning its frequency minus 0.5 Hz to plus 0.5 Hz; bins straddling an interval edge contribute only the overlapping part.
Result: 3.96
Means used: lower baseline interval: 31.5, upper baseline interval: 37.5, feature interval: 32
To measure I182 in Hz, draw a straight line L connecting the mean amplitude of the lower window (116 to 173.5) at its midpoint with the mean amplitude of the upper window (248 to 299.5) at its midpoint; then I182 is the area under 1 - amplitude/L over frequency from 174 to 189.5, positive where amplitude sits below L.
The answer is 2.0 Hz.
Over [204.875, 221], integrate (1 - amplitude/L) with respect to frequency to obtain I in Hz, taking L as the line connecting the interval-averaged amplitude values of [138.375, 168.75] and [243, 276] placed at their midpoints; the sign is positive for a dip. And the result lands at 5.2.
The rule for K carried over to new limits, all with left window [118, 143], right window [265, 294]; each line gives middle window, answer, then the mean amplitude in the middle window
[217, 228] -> 5.4 Hz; 18.5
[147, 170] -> 2.1 Hz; 32.7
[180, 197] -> 1.9 Hz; 32.2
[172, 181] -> 1.3 Hz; 30.9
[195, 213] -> 2.5 Hz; 31.2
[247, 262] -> -1.8 Hz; 41.1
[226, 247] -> 0.4 Hz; 35.8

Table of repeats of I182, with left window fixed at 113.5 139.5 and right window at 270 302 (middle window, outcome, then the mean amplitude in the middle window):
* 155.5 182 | 3.2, 31.9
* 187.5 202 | 1.5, 32.7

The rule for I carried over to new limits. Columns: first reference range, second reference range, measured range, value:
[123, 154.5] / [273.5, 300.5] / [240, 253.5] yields -1.57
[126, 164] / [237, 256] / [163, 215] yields 7.82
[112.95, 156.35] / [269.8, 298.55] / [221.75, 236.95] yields 3.22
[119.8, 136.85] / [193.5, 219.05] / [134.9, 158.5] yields -0.94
